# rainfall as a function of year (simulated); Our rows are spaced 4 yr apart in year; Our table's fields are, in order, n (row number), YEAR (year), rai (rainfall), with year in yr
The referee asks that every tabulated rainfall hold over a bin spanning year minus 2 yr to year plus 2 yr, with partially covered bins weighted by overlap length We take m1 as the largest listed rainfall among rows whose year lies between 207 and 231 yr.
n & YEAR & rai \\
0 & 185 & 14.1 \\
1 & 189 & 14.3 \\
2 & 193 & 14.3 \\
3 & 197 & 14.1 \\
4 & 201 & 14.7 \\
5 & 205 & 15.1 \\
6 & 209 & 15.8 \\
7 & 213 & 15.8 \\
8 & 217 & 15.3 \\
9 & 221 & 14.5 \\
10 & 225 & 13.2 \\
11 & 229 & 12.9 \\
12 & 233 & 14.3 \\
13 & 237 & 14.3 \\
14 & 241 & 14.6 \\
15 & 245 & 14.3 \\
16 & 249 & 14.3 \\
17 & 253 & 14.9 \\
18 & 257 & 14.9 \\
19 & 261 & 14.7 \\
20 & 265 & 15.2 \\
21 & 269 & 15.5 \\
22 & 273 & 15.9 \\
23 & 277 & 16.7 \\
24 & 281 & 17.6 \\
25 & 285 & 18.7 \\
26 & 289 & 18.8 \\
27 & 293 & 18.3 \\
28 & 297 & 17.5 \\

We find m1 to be 15.8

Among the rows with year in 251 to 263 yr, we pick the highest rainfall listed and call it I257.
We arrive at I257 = 14.9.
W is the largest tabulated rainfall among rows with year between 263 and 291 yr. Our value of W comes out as 18.8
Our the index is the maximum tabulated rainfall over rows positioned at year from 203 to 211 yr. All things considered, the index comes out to 15.8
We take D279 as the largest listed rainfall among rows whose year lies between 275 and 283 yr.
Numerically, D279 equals 17.6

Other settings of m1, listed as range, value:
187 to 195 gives 14.3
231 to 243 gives 14.6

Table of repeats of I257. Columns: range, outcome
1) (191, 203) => 14.7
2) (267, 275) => 15.9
